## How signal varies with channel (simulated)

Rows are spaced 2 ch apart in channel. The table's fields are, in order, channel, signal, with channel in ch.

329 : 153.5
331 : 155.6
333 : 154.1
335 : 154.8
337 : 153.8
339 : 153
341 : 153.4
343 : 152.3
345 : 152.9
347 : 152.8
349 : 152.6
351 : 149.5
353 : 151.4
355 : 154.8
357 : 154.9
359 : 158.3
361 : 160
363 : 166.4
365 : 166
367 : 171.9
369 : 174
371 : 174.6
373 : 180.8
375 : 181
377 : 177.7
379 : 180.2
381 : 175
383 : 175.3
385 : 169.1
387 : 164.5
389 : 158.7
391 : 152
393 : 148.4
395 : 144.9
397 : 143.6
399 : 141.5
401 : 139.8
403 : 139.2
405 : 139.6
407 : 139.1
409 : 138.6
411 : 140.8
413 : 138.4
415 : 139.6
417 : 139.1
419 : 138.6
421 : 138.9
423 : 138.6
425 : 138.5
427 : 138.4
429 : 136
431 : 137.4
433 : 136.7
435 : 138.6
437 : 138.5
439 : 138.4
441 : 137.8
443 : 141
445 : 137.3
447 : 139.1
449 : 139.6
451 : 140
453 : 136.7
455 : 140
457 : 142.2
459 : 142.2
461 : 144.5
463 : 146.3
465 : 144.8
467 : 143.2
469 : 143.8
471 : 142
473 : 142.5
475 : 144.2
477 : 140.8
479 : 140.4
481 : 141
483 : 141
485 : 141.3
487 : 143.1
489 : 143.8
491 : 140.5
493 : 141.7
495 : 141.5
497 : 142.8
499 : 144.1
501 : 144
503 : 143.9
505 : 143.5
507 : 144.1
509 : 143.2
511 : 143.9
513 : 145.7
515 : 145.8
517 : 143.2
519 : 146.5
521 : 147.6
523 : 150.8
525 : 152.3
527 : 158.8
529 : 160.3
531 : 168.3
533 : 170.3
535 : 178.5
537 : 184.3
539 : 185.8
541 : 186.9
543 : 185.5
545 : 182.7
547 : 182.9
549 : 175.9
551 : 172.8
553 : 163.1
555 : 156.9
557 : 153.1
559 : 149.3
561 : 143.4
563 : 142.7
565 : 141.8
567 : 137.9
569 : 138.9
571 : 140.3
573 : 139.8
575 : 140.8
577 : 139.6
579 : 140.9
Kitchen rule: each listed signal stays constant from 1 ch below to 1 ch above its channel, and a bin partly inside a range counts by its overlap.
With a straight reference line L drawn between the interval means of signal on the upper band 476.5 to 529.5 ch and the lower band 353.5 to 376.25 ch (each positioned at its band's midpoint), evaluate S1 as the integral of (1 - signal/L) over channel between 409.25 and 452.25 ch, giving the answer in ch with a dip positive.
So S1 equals 4.9 ch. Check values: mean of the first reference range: 167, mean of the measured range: 139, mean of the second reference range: 145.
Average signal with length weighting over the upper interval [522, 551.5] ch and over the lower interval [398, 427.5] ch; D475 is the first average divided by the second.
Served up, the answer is 1.24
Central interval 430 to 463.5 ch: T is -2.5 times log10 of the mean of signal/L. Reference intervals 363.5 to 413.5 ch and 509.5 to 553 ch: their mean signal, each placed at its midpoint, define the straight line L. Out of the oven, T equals 0.15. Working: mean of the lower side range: 158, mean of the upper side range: 165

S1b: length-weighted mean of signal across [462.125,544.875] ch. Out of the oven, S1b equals 151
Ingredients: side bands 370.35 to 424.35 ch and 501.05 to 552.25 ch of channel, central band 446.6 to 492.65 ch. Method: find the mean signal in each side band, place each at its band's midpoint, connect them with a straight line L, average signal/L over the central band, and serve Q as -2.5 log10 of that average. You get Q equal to 0.115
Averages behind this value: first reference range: 153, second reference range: 161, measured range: 142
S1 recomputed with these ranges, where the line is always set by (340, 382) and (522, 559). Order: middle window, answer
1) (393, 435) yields 6.6 ch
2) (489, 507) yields 2.7 ch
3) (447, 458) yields 1.8 ch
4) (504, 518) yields 2.0 ch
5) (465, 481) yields 2.4 ch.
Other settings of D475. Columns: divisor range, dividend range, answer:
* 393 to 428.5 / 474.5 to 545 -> 1.09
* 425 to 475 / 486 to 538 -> 1.07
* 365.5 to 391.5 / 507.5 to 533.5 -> 0.88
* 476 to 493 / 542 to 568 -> 1.14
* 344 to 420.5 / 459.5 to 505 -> 0.92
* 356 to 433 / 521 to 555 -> 1.12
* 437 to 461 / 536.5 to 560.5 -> 1.23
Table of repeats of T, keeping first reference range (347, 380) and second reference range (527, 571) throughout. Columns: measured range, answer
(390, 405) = 0.15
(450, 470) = 0.16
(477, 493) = 0.16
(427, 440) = 0.20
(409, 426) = 0.19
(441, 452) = 0.18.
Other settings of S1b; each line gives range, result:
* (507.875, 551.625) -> 164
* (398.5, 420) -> 139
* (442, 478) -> 142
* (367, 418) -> 156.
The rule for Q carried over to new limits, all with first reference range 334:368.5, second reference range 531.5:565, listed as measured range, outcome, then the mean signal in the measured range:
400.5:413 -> 0.150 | 139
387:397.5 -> 0.056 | 151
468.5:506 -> 0.160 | 142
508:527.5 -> 0.134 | 147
